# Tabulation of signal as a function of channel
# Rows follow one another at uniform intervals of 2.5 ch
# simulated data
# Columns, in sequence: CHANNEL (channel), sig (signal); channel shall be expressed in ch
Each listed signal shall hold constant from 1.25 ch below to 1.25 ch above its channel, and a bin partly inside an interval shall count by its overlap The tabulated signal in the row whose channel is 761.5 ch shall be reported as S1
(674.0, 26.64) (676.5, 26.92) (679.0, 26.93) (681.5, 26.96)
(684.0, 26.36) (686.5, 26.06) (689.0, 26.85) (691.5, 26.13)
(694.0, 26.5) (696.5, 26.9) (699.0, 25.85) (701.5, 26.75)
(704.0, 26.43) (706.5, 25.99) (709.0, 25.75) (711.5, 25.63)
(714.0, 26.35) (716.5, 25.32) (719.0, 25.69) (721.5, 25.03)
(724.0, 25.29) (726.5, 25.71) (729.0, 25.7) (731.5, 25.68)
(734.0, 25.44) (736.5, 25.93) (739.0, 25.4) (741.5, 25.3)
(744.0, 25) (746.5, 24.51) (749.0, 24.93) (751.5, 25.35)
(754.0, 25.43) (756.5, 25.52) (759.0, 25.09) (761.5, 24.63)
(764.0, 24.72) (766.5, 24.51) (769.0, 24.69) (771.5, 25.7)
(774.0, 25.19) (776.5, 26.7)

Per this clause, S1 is 24.63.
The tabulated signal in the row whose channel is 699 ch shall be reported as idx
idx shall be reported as 25.85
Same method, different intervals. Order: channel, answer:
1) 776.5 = 26.7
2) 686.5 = 26.06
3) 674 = 26.64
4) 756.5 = 25.52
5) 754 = 25.43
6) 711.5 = 25.63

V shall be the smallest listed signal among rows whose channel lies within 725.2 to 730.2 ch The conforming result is 25.7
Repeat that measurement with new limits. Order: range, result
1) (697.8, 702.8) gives 25.85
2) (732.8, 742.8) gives 25.3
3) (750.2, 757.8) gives 25.35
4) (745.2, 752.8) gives 24.51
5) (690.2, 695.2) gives 26.13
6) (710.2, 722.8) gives 25.03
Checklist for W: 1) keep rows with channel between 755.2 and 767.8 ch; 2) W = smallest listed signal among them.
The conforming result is 24.51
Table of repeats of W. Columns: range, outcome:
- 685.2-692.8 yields 26.06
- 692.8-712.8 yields 25.63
